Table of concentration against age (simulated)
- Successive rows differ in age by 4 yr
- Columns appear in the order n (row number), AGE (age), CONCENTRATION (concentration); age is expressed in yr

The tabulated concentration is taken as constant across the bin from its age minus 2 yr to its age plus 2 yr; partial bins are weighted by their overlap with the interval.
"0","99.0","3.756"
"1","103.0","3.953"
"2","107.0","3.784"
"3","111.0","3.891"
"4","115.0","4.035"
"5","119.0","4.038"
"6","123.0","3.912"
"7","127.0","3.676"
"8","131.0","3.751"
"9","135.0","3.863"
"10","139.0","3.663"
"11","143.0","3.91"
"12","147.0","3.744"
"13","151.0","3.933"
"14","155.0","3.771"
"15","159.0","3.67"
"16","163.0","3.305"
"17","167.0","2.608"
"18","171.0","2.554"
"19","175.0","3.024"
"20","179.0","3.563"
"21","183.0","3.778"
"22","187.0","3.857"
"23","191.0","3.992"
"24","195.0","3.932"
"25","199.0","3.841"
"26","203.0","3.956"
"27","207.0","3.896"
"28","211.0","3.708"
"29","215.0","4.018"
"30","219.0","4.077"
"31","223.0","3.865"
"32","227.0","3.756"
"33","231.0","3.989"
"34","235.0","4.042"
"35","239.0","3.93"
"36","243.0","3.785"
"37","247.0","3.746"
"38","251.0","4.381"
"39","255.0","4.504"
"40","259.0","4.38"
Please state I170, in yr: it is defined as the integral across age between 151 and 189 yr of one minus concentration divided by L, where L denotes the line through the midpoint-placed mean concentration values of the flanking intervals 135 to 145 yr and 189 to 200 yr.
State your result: 4.84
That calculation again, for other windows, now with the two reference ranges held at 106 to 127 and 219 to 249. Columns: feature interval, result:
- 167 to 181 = 3.3 yr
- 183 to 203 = 0.0 yr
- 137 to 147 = 0.3 yr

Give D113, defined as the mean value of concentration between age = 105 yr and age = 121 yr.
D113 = 3.94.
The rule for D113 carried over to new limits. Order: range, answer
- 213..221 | 4.05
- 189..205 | 3.93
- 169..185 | 3.23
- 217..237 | 3.95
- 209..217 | 3.86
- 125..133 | 3.71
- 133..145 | 3.81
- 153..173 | 3.18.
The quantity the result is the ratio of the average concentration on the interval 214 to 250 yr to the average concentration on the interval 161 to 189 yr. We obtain 1.2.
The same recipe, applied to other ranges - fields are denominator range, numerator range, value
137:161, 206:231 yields 1.03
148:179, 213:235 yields 1.20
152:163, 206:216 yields 1.05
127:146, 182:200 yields 1.03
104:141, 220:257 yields 1.04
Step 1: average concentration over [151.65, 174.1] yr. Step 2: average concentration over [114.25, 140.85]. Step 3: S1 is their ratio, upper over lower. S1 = 0.8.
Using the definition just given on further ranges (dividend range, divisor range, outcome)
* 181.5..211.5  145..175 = 1.16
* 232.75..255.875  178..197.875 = 1.05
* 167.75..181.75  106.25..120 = 0.77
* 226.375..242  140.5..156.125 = 1.03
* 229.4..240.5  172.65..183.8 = 1.18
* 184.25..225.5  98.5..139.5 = 1.01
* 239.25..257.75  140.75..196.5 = 1.16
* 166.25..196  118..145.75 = 0.90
